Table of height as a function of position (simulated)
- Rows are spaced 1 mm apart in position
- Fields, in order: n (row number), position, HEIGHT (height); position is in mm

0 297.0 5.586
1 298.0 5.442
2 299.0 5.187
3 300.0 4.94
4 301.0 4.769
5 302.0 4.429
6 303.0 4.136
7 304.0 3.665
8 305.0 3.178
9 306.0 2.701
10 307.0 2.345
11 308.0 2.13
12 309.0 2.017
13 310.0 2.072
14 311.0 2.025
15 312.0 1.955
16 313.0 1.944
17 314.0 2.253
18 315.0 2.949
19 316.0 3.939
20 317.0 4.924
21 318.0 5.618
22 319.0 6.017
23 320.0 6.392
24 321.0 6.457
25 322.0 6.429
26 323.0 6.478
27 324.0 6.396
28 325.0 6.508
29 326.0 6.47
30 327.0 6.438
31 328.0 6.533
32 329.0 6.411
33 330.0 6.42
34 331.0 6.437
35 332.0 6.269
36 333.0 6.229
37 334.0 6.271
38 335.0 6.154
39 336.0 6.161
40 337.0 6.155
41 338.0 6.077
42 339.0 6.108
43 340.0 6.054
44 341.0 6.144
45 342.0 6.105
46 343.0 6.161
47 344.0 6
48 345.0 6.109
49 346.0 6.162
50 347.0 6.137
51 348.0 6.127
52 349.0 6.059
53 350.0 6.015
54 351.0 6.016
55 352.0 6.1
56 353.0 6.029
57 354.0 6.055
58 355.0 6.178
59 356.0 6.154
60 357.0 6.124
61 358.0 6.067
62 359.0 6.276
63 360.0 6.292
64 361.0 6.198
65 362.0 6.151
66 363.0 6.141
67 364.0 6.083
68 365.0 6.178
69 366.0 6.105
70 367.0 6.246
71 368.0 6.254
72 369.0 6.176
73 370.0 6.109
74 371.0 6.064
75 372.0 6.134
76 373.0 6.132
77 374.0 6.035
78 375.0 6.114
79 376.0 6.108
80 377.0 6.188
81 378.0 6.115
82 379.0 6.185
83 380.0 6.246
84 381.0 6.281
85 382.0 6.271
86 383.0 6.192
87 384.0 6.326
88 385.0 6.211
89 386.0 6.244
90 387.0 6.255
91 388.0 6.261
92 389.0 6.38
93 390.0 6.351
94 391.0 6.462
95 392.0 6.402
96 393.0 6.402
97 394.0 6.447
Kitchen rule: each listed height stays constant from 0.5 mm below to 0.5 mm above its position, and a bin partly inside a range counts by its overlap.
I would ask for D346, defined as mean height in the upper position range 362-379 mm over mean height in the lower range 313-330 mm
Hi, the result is 1.11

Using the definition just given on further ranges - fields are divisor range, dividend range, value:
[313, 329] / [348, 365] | 1.11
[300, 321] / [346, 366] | 1.71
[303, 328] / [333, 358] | 1.43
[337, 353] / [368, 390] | 1.02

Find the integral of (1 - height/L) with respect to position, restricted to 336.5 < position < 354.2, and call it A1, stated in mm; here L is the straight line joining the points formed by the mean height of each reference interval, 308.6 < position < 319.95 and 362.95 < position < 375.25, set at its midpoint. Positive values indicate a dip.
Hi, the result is -4.17 mm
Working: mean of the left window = 3.38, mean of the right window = 6.14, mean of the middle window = 6.09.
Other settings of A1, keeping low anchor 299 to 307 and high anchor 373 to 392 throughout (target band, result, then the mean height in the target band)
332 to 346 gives -3.26 mm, 6.14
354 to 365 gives -1.16 mm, 6.16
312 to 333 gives -4.40 mm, 5.49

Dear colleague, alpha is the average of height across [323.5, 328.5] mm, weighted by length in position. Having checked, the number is 6.47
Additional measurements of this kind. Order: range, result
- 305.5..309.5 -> 2.3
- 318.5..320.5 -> 6.2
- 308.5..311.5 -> 2.04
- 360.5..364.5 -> 6.14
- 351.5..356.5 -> 6.1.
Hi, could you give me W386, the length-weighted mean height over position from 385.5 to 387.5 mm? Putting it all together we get 6.25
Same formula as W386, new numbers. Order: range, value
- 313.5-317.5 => 3.52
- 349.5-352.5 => 6.04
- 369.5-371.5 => 6.09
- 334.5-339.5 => 6.13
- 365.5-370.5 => 6.18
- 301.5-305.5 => 3.85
